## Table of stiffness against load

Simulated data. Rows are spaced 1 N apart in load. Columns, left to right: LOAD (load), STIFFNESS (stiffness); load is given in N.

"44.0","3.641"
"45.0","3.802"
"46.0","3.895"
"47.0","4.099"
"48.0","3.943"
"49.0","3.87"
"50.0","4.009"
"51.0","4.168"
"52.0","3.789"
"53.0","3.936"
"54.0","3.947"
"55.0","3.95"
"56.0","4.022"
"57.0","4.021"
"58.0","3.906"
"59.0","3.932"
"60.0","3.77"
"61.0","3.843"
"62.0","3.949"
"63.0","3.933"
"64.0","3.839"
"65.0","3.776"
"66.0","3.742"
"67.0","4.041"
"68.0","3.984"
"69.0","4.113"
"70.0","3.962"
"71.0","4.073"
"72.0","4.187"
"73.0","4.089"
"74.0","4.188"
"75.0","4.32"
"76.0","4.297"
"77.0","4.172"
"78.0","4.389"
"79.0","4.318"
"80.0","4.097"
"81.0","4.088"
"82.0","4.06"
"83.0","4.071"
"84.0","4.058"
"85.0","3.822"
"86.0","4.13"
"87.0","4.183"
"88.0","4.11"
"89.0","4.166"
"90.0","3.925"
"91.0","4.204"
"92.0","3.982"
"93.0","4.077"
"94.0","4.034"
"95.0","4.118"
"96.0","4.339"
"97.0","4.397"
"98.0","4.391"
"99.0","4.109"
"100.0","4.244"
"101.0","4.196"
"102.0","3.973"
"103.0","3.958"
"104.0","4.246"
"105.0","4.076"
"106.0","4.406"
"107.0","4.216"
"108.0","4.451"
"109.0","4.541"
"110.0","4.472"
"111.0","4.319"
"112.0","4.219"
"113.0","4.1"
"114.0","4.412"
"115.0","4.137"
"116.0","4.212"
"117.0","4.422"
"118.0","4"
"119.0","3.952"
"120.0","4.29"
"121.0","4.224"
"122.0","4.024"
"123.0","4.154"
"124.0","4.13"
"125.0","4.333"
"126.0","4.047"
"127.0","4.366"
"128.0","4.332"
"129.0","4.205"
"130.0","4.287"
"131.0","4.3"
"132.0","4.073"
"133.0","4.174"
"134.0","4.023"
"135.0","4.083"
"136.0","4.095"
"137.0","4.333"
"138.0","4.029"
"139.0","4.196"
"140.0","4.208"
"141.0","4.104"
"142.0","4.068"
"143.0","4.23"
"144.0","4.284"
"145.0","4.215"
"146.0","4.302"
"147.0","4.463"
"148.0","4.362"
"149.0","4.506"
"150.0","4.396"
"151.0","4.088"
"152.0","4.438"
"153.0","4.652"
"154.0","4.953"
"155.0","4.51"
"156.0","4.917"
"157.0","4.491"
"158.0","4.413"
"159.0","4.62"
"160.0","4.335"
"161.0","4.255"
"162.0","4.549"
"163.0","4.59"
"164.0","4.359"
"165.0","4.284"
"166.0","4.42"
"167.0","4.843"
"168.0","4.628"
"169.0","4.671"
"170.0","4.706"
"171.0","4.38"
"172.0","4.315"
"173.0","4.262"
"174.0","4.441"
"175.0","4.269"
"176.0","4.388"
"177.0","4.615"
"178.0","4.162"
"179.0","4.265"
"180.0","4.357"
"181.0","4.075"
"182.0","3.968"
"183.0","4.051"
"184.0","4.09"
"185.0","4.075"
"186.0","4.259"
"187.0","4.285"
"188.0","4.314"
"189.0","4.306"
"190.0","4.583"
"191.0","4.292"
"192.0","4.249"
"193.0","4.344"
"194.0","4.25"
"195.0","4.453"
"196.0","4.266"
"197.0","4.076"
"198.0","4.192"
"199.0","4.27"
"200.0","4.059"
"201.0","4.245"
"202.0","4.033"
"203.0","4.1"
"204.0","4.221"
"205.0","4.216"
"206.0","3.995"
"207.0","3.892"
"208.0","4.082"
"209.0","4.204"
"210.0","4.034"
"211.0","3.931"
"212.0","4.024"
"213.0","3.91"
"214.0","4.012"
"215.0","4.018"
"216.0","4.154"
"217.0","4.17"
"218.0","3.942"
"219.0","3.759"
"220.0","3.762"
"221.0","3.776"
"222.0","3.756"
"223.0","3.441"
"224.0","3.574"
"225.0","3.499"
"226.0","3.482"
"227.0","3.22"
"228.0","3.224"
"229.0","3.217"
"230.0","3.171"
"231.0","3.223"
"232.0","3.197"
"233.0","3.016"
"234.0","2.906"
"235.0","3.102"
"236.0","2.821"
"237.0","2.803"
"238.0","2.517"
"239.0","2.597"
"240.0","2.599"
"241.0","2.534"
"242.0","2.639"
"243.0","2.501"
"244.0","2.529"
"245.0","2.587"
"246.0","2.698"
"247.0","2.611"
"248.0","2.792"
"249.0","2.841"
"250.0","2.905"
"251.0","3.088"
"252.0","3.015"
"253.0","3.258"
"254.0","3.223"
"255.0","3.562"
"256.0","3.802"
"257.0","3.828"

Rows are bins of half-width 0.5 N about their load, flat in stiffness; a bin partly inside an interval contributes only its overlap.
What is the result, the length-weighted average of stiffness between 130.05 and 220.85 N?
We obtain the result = 4.26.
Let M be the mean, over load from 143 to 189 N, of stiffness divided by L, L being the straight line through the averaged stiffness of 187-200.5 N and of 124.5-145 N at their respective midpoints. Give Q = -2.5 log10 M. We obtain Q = -0.04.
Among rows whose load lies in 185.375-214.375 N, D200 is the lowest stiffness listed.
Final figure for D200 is 3.892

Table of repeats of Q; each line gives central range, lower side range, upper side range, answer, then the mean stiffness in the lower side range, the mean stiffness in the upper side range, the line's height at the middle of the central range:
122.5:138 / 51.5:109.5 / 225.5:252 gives -0.13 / 4.09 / 2.88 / 3.71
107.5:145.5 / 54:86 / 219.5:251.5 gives -0.14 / 4.03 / 3.02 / 3.69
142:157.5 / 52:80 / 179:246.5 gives -0.16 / 4.02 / 3.71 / 3.84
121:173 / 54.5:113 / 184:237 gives -0.09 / 4.11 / 3.87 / 3.99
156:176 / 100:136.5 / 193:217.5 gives -0.08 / 4.21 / 4.12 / 4.16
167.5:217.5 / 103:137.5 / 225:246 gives -0.24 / 4.22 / 2.9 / 3.4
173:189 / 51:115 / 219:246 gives -0.23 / 4.11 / 3.07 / 3.43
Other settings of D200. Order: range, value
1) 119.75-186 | 3.968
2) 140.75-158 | 4.068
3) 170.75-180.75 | 4.162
